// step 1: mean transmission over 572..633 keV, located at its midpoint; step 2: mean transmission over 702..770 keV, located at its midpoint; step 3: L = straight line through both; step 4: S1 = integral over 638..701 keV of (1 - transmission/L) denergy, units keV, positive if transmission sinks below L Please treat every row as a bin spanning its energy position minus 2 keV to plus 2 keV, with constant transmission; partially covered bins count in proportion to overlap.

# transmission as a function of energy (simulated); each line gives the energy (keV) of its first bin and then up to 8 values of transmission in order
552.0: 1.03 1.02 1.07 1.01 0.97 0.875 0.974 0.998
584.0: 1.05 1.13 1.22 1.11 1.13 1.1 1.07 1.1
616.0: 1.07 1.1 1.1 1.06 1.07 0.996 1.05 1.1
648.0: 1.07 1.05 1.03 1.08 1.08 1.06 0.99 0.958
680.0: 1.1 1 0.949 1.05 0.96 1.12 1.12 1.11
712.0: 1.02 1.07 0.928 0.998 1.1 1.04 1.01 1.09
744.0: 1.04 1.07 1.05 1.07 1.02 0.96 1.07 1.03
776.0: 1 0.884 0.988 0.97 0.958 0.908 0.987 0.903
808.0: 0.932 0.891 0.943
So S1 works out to 1.4 keV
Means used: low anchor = 1.08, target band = 1.04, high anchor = 1.05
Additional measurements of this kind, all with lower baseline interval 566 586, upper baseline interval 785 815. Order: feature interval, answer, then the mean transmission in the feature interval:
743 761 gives -2.04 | 1.05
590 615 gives -3.88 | 1.12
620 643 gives -2.30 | 1.06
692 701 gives -0.75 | 1.03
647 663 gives -1.62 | 1.06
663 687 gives -1.71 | 1.03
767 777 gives -0.97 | 1.03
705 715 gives -1.25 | 1.07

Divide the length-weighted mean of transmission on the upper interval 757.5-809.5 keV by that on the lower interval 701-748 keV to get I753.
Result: 0.92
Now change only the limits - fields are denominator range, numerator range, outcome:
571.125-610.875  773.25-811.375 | 0.88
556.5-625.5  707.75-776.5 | 0.98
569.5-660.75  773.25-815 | 0.89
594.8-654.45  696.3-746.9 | 0.98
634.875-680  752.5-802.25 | 0.95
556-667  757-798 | 0.92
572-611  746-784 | 0.94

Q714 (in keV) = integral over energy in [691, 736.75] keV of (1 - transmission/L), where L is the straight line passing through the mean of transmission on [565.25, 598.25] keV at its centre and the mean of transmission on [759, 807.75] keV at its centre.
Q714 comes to -2.3 keV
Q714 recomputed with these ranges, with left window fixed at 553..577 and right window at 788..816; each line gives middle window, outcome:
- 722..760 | -4.1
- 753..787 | -2.2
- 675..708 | -2.7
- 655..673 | -1.6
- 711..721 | -0.6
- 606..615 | -1.0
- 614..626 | -1.4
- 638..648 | -1.1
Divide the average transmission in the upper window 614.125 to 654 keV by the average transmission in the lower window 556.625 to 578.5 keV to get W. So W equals 1.1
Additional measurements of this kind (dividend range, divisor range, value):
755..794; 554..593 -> 0.97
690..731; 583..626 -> 0.94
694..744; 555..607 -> 1.00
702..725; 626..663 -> 0.99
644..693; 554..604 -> 0.99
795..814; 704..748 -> 0.88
